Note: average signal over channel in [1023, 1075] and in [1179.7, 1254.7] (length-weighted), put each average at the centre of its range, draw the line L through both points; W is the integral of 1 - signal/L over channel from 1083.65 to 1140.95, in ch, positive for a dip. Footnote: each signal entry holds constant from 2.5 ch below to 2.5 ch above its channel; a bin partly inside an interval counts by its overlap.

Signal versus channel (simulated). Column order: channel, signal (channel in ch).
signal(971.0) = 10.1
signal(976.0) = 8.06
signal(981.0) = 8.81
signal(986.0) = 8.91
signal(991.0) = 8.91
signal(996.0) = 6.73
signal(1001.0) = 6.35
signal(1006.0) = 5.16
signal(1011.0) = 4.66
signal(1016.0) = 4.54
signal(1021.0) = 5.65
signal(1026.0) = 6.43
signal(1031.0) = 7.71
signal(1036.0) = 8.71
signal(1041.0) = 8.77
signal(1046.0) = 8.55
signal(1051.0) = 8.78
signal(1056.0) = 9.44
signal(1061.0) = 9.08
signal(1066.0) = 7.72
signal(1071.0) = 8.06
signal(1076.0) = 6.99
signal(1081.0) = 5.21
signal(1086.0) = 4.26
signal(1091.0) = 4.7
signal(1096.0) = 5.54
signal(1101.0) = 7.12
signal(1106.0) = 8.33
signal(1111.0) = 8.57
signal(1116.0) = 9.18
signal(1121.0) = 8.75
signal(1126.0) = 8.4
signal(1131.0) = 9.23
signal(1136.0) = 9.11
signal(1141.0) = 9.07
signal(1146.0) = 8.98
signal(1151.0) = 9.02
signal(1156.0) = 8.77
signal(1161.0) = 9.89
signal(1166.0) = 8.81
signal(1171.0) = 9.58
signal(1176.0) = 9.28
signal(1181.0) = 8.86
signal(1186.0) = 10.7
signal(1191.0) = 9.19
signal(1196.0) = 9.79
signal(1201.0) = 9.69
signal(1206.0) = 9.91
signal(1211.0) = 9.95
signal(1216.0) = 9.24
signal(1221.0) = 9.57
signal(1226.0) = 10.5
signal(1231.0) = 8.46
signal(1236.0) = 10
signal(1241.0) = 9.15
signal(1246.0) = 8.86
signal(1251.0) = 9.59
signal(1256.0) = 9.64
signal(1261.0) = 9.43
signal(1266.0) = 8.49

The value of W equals 7.5 ch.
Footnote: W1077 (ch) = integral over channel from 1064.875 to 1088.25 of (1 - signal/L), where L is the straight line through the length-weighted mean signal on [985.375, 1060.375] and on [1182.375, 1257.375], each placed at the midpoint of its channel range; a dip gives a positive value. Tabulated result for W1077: 4.45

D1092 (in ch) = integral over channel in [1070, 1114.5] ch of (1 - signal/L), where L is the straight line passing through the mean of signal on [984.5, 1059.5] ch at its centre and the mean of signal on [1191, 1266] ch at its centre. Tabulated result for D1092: 8.38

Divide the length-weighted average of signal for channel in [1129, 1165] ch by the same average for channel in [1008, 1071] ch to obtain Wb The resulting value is 1.2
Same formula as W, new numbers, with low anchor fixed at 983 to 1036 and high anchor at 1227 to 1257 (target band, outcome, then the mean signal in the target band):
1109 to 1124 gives -1.8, 8.83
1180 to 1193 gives -1.5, 9.68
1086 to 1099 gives 4.4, 5.03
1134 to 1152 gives -1.9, 9.05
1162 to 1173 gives -1.1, 9.27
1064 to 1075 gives -0.7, 7.78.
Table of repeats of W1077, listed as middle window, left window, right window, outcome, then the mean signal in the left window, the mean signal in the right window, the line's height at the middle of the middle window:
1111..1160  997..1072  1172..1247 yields -2.1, 7.28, 9.56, 8.59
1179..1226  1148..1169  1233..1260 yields -2.2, 9.13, 9.43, 9.28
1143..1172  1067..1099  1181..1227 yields -3.1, 5.9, 9.76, 8.28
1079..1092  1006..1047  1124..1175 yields 5.2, 6.71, 9.1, 7.86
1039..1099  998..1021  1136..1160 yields -4.4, 5.26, 9.03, 6.88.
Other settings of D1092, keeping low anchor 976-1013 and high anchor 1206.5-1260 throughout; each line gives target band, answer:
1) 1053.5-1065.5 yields -1.83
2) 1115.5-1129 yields -0.50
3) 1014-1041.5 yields 2.33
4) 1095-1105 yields 1.78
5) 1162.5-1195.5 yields -1.69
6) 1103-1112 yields -0.08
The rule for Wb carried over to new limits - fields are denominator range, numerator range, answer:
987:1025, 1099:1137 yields 1.40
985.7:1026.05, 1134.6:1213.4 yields 1.51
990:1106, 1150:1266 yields 1.37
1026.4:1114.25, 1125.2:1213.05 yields 1.25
